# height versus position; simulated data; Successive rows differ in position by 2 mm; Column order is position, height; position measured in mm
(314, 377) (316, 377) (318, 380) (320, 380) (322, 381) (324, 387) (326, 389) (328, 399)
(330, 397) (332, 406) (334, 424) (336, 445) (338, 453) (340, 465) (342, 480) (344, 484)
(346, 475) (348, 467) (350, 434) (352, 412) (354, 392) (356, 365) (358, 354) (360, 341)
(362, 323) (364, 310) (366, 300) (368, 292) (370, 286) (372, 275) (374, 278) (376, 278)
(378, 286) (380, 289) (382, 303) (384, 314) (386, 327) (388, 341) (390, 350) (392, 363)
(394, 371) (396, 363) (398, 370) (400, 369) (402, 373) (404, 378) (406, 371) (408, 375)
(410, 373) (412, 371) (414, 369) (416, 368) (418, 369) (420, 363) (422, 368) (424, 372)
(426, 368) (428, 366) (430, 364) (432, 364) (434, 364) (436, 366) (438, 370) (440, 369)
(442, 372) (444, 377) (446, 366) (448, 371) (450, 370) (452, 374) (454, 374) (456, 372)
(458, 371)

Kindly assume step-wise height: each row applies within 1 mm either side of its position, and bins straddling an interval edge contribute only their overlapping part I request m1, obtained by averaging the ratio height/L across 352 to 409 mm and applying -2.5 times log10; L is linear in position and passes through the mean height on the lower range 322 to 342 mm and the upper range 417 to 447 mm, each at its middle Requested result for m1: 0.177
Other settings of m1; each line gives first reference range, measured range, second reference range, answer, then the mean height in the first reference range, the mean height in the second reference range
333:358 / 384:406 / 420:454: 0.118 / 438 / 369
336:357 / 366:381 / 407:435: 0.412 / 443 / 368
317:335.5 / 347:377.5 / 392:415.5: 0.134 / 395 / 371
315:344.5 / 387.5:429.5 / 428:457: 0.045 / 415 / 369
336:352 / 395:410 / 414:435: 0.059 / 461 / 367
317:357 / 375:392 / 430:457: 0.258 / 421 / 370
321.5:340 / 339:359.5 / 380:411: -0.090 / 413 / 354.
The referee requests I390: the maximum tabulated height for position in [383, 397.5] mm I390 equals 371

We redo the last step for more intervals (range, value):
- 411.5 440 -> 372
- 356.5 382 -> 354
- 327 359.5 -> 484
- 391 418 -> 378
